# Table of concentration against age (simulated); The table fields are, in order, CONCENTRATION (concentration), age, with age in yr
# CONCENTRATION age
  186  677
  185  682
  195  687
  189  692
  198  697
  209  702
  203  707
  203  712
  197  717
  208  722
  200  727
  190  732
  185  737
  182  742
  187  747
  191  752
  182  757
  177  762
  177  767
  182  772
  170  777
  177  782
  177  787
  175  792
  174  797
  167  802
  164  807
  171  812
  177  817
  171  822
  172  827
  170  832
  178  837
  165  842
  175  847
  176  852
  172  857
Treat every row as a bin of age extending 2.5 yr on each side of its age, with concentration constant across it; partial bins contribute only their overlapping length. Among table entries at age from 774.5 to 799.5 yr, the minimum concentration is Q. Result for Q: 170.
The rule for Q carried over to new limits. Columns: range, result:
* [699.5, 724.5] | 197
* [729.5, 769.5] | 177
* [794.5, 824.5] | 164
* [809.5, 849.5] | 165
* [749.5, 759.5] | 182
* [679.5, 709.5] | 185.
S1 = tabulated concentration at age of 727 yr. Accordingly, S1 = 200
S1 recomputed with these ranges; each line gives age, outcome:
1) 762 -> 177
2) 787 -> 177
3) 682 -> 185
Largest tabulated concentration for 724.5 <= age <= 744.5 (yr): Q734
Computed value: 200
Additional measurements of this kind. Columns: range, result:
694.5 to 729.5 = 209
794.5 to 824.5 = 177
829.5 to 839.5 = 178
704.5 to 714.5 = 203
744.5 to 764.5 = 191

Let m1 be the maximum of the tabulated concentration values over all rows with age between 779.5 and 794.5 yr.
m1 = 177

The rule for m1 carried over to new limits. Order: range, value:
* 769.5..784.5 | 182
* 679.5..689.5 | 195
